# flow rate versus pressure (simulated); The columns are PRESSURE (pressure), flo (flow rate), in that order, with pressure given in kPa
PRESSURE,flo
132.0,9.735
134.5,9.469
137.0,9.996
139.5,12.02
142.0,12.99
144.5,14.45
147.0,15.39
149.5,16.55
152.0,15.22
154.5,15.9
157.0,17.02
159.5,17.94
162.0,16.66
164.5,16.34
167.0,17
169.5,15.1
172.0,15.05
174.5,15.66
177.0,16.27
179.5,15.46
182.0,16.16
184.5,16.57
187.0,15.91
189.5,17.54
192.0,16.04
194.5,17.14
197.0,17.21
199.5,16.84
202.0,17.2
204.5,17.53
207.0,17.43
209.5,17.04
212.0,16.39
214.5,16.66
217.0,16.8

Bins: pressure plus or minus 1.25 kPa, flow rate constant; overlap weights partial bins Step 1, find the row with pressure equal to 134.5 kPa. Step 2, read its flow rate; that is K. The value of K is 9.469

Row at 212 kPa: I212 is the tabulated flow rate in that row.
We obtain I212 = 16.39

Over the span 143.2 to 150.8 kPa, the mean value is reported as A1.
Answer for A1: 15.4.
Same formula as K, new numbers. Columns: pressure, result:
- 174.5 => 15.66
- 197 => 17.21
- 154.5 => 15.9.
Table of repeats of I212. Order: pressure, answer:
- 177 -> 16.27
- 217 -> 16.8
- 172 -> 15.05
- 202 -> 17.2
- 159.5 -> 17.94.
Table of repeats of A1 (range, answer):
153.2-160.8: 16.9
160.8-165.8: 16.5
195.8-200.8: 17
